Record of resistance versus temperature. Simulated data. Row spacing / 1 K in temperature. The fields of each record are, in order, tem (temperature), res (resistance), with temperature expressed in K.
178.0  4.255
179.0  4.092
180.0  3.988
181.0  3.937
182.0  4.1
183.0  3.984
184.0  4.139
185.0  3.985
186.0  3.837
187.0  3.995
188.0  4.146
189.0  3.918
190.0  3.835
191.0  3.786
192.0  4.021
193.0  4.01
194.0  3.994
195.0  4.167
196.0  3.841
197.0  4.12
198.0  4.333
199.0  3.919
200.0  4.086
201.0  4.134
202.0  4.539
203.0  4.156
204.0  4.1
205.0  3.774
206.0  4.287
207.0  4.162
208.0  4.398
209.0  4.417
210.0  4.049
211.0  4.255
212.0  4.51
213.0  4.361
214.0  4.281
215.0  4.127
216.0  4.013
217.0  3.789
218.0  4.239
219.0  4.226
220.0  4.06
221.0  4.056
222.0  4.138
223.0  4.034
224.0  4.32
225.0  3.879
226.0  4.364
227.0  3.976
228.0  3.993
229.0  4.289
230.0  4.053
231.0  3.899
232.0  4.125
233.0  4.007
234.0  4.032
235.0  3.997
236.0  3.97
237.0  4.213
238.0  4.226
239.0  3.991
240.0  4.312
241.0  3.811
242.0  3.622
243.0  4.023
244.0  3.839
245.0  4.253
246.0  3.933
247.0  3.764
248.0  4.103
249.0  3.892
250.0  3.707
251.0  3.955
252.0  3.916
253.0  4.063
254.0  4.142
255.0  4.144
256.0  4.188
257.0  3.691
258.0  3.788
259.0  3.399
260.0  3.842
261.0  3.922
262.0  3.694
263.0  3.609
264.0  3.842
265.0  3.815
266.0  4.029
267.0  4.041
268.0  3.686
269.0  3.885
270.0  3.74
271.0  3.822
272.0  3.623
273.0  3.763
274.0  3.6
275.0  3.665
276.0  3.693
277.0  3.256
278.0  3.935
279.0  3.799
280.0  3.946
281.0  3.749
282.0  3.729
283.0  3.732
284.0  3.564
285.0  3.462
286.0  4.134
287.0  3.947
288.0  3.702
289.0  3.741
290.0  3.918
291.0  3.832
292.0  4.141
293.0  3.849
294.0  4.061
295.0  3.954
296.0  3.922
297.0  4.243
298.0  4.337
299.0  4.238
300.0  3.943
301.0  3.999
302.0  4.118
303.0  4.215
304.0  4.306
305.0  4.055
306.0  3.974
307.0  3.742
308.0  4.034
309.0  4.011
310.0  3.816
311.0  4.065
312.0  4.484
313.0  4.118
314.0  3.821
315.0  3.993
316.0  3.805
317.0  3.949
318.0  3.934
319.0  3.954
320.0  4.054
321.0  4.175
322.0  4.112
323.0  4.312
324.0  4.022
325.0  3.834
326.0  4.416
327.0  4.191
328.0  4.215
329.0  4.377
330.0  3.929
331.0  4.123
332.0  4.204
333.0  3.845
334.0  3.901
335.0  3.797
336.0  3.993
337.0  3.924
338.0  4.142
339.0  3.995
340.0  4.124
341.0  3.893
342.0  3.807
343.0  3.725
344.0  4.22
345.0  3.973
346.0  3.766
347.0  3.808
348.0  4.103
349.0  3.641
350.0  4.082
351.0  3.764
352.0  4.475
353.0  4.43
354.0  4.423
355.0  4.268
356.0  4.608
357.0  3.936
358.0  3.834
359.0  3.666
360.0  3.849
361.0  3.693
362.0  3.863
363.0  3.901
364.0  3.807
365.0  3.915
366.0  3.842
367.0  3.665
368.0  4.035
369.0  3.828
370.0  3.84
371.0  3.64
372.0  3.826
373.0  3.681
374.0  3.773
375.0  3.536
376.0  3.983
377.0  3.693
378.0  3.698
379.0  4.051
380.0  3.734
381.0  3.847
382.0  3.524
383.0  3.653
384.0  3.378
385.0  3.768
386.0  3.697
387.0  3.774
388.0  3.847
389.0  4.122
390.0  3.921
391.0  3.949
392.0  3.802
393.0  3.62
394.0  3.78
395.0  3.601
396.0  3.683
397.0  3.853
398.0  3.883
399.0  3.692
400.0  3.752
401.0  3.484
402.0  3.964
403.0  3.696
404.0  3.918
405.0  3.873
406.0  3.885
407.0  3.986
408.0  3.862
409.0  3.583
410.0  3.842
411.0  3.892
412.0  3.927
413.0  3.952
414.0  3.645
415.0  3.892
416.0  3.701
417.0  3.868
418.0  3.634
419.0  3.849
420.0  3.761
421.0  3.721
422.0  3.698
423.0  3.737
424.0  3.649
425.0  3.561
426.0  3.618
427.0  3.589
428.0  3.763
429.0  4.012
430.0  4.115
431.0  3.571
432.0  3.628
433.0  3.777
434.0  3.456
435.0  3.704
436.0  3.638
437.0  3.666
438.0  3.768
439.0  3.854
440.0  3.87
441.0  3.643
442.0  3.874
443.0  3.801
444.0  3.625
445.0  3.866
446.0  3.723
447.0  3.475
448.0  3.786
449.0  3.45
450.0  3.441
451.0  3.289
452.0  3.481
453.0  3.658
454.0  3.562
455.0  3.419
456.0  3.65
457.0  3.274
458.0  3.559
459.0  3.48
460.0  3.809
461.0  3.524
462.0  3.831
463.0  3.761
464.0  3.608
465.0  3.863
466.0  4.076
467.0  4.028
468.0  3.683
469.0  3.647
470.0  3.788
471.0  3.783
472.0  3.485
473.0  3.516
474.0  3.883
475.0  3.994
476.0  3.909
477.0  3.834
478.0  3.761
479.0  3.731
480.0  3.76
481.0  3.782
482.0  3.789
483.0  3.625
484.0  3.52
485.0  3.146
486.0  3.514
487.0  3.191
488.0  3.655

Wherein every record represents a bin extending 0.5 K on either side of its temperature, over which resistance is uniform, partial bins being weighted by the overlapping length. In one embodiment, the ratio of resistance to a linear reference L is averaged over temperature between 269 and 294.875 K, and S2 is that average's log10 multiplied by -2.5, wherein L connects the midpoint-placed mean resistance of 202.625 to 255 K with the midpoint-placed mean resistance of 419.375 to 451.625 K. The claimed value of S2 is 0.06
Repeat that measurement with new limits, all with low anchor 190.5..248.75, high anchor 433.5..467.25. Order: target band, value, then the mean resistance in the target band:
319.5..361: -0.05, 4.04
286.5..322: -0.02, 4.01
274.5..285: 0.08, 3.7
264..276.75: 0.06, 3.77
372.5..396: 0.01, 3.76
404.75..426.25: -0.02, 3.78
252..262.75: 0.04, 3.88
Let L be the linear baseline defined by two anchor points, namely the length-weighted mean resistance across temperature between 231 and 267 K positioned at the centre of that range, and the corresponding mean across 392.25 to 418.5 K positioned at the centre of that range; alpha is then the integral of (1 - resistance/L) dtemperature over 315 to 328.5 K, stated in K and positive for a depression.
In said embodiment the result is -0.7 K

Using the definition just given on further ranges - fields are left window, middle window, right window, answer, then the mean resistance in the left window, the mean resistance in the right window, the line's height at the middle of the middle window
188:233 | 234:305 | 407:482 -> 2.0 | 4.11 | 3.72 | 4.01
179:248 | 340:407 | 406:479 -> -0.5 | 4.08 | 3.72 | 3.83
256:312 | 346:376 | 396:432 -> -0.8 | 3.87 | 3.78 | 3.82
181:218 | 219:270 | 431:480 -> 0.7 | 4.1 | 3.69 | 4.03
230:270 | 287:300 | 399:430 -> -0.3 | 3.93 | 3.78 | 3.89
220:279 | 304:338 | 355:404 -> -1.6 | 3.92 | 3.8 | 3.86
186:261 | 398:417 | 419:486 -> -0.3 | 4.05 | 3.69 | 3.76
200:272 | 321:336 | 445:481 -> -0.8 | 4.02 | 3.68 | 3.88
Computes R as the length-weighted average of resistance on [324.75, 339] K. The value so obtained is 4.07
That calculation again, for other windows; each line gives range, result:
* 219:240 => 4.09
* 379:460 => 3.72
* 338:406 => 3.86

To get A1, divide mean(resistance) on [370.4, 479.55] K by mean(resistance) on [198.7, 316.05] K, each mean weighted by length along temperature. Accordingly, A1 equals 0.94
